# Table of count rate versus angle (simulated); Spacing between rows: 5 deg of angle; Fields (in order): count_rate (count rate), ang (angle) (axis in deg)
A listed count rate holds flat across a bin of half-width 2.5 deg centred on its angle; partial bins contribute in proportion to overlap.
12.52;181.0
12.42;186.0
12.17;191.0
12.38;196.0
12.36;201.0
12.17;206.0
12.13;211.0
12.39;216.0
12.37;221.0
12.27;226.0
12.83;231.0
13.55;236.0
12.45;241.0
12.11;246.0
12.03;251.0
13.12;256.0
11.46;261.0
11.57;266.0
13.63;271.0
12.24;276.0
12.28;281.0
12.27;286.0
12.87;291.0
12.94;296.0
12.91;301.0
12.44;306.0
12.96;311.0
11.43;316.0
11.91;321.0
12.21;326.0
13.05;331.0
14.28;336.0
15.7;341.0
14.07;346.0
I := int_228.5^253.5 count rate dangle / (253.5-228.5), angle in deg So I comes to 12.6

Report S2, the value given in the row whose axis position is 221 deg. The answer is 12.37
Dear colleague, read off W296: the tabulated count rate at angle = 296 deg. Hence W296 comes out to 12.94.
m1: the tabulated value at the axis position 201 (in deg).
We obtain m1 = 12.36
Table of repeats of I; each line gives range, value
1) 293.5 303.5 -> 12.9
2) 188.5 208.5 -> 12.3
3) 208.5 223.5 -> 12.3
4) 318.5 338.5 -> 12.9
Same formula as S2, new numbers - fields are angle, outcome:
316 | 11.43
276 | 12.24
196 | 12.38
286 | 12.27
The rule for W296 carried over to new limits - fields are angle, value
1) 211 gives 12.13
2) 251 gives 12.03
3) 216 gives 12.39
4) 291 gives 12.87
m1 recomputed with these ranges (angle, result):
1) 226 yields 12.27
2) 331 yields 13.05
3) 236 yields 13.55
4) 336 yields 14.28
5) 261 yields 11.46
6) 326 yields 12.21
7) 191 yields 12.17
